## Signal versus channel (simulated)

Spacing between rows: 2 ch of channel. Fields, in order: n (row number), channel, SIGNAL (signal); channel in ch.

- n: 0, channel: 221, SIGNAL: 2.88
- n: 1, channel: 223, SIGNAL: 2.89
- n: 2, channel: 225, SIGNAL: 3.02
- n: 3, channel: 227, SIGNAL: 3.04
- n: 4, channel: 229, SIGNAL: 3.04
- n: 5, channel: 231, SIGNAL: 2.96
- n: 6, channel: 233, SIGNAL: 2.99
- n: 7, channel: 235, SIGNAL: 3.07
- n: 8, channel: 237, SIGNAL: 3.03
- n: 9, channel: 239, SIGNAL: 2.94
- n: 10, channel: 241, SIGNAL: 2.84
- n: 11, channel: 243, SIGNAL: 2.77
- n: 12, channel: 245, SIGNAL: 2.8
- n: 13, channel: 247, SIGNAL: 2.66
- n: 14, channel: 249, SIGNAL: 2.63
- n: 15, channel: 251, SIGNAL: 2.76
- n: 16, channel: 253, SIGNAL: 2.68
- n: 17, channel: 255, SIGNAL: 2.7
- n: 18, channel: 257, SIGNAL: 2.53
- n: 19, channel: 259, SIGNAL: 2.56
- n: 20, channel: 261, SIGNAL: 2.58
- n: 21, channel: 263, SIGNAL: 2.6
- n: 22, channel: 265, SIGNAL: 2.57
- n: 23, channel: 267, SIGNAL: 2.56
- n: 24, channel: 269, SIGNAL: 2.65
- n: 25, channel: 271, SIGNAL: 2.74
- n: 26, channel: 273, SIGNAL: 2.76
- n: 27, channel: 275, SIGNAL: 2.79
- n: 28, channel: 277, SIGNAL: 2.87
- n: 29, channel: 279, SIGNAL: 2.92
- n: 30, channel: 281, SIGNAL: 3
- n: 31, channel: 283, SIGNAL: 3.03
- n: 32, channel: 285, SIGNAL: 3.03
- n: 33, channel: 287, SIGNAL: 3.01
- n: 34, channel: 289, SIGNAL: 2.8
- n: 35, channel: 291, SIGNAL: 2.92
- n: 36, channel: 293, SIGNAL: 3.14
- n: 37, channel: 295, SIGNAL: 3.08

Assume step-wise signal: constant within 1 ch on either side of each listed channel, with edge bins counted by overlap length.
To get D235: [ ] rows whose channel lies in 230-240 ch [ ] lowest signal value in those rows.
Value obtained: 2.94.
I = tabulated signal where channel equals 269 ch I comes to 2.65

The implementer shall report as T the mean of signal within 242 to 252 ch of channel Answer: 2.72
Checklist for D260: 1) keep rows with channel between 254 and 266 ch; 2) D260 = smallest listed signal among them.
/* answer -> 2.53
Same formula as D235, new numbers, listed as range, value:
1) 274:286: 2.79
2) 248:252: 2.63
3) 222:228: 2.89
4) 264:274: 2.56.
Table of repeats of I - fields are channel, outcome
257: 2.53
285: 3.03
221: 2.88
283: 3.03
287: 3.01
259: 2.56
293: 3.14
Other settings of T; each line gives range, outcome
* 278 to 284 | 2.98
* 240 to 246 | 2.8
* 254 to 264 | 2.59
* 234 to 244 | 2.93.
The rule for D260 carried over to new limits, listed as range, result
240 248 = 2.66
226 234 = 2.96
